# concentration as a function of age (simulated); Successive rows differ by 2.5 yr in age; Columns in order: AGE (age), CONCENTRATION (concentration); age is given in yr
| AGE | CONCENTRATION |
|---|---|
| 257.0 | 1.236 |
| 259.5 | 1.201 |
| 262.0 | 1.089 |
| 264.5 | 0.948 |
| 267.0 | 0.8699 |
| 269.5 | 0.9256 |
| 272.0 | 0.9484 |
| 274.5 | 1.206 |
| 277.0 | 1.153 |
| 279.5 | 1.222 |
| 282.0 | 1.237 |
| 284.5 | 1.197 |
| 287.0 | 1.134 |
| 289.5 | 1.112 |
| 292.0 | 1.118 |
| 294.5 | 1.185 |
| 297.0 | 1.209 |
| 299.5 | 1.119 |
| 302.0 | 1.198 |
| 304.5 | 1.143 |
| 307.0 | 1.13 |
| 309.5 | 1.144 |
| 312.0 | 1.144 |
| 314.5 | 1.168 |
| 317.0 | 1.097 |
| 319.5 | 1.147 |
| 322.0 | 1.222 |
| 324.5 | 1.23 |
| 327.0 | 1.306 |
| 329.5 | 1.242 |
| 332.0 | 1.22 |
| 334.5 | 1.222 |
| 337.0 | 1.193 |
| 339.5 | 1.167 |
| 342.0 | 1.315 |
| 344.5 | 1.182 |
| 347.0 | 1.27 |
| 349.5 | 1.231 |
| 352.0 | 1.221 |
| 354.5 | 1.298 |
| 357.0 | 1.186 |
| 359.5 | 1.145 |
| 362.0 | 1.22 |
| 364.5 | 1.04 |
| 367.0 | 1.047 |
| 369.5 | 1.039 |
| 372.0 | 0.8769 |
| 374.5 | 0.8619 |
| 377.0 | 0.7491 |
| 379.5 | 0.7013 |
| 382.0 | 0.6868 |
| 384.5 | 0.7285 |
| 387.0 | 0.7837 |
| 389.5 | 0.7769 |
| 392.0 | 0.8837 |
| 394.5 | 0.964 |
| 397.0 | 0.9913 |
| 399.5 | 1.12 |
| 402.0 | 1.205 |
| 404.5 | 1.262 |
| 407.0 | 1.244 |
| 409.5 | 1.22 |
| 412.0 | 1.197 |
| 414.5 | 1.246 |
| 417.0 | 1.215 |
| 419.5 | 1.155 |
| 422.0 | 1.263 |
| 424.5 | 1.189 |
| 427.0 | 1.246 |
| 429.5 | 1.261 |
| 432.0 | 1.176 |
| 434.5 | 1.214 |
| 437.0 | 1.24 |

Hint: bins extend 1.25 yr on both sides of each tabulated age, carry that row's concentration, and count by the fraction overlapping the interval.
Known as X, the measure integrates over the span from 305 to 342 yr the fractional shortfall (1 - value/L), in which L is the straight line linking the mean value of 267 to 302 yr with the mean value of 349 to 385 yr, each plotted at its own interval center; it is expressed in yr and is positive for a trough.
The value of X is -4.3 yr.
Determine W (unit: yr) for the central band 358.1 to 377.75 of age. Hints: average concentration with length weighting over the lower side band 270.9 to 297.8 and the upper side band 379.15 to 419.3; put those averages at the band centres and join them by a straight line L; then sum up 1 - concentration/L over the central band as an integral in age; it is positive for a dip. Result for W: 1.0 yr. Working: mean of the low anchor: 1.16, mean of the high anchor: 1.02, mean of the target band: 1.01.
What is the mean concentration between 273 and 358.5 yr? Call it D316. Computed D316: 1.19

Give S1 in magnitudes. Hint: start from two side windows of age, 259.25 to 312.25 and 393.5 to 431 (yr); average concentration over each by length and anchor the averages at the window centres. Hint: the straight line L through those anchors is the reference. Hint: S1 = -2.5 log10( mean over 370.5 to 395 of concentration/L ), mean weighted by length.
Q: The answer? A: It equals 0.42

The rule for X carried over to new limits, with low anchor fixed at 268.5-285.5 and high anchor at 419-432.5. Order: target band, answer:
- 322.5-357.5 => -2.0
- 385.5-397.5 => 3.3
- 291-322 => -0.2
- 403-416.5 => -0.2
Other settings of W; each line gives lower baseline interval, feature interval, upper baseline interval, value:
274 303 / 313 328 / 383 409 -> -1.0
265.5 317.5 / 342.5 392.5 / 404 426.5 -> 7.6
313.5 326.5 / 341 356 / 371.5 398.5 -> -3.4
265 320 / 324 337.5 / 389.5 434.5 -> -1.2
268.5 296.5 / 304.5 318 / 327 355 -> 0.5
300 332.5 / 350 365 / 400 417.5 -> 0.1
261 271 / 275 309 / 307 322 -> -3.6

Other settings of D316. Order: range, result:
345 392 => 0.992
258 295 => 1.1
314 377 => 1.16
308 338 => 1.19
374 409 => 0.933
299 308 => 1.15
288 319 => 1.15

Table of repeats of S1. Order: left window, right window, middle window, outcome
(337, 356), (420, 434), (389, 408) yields 0.15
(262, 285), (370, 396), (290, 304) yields -0.14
